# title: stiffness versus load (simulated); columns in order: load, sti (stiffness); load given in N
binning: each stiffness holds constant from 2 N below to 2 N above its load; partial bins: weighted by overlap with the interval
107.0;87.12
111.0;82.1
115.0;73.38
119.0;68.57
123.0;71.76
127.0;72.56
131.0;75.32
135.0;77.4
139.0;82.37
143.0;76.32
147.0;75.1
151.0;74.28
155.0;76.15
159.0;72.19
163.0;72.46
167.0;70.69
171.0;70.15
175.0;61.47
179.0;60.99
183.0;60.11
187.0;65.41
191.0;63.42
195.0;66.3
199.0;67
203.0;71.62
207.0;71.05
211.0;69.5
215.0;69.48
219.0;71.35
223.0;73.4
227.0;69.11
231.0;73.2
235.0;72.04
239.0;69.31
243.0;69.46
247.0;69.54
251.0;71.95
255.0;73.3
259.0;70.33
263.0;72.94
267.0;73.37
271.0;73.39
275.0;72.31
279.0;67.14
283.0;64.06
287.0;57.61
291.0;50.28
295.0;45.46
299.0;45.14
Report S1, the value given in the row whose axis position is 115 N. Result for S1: 73.38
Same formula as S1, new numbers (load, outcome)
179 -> 60.99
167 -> 70.69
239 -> 69.31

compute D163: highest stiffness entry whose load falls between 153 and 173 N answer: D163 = 76.15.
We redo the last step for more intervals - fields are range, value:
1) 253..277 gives 73.39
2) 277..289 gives 67.14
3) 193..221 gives 71.62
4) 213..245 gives 73.4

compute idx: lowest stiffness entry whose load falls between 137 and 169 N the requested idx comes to 70.69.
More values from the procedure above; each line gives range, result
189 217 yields 63.42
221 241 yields 69.11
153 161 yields 72.19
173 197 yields 60.11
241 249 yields 69.46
